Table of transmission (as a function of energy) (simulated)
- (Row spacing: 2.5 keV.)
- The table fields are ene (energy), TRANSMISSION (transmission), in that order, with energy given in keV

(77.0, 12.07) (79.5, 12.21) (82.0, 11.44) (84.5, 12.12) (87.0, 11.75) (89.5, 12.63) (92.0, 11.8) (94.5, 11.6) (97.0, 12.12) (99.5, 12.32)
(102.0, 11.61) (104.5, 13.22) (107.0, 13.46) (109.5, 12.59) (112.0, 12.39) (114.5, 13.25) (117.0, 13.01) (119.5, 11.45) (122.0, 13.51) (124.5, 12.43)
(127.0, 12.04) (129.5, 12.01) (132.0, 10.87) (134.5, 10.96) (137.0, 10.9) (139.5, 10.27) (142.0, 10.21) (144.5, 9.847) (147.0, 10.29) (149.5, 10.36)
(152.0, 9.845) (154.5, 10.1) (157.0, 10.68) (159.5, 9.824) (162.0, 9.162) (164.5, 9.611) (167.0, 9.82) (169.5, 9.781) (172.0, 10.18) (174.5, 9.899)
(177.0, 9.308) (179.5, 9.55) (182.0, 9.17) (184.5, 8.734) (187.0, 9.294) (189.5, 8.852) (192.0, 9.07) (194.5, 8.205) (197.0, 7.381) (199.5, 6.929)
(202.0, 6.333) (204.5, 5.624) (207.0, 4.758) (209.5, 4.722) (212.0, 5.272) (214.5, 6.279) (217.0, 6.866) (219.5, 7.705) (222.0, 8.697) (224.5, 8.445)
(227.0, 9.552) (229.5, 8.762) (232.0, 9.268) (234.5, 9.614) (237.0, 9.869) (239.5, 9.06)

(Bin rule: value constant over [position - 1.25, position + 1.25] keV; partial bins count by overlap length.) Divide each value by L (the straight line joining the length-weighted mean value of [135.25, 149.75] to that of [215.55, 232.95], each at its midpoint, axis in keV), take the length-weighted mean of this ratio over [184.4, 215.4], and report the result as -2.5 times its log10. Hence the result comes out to 0.280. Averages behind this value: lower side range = 10.3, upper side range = 8.43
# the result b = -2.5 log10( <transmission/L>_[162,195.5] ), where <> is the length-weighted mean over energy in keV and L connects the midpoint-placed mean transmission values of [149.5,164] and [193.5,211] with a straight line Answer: -0.154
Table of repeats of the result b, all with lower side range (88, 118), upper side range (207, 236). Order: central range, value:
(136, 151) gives 0.05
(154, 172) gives 0.02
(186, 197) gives 0.02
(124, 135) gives -0.02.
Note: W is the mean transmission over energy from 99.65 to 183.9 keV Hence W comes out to 11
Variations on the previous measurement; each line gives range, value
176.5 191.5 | 9.14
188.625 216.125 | 6.65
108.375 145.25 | 11.7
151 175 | 9.89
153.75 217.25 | 8.29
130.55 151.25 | 10.5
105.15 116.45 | 12.9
